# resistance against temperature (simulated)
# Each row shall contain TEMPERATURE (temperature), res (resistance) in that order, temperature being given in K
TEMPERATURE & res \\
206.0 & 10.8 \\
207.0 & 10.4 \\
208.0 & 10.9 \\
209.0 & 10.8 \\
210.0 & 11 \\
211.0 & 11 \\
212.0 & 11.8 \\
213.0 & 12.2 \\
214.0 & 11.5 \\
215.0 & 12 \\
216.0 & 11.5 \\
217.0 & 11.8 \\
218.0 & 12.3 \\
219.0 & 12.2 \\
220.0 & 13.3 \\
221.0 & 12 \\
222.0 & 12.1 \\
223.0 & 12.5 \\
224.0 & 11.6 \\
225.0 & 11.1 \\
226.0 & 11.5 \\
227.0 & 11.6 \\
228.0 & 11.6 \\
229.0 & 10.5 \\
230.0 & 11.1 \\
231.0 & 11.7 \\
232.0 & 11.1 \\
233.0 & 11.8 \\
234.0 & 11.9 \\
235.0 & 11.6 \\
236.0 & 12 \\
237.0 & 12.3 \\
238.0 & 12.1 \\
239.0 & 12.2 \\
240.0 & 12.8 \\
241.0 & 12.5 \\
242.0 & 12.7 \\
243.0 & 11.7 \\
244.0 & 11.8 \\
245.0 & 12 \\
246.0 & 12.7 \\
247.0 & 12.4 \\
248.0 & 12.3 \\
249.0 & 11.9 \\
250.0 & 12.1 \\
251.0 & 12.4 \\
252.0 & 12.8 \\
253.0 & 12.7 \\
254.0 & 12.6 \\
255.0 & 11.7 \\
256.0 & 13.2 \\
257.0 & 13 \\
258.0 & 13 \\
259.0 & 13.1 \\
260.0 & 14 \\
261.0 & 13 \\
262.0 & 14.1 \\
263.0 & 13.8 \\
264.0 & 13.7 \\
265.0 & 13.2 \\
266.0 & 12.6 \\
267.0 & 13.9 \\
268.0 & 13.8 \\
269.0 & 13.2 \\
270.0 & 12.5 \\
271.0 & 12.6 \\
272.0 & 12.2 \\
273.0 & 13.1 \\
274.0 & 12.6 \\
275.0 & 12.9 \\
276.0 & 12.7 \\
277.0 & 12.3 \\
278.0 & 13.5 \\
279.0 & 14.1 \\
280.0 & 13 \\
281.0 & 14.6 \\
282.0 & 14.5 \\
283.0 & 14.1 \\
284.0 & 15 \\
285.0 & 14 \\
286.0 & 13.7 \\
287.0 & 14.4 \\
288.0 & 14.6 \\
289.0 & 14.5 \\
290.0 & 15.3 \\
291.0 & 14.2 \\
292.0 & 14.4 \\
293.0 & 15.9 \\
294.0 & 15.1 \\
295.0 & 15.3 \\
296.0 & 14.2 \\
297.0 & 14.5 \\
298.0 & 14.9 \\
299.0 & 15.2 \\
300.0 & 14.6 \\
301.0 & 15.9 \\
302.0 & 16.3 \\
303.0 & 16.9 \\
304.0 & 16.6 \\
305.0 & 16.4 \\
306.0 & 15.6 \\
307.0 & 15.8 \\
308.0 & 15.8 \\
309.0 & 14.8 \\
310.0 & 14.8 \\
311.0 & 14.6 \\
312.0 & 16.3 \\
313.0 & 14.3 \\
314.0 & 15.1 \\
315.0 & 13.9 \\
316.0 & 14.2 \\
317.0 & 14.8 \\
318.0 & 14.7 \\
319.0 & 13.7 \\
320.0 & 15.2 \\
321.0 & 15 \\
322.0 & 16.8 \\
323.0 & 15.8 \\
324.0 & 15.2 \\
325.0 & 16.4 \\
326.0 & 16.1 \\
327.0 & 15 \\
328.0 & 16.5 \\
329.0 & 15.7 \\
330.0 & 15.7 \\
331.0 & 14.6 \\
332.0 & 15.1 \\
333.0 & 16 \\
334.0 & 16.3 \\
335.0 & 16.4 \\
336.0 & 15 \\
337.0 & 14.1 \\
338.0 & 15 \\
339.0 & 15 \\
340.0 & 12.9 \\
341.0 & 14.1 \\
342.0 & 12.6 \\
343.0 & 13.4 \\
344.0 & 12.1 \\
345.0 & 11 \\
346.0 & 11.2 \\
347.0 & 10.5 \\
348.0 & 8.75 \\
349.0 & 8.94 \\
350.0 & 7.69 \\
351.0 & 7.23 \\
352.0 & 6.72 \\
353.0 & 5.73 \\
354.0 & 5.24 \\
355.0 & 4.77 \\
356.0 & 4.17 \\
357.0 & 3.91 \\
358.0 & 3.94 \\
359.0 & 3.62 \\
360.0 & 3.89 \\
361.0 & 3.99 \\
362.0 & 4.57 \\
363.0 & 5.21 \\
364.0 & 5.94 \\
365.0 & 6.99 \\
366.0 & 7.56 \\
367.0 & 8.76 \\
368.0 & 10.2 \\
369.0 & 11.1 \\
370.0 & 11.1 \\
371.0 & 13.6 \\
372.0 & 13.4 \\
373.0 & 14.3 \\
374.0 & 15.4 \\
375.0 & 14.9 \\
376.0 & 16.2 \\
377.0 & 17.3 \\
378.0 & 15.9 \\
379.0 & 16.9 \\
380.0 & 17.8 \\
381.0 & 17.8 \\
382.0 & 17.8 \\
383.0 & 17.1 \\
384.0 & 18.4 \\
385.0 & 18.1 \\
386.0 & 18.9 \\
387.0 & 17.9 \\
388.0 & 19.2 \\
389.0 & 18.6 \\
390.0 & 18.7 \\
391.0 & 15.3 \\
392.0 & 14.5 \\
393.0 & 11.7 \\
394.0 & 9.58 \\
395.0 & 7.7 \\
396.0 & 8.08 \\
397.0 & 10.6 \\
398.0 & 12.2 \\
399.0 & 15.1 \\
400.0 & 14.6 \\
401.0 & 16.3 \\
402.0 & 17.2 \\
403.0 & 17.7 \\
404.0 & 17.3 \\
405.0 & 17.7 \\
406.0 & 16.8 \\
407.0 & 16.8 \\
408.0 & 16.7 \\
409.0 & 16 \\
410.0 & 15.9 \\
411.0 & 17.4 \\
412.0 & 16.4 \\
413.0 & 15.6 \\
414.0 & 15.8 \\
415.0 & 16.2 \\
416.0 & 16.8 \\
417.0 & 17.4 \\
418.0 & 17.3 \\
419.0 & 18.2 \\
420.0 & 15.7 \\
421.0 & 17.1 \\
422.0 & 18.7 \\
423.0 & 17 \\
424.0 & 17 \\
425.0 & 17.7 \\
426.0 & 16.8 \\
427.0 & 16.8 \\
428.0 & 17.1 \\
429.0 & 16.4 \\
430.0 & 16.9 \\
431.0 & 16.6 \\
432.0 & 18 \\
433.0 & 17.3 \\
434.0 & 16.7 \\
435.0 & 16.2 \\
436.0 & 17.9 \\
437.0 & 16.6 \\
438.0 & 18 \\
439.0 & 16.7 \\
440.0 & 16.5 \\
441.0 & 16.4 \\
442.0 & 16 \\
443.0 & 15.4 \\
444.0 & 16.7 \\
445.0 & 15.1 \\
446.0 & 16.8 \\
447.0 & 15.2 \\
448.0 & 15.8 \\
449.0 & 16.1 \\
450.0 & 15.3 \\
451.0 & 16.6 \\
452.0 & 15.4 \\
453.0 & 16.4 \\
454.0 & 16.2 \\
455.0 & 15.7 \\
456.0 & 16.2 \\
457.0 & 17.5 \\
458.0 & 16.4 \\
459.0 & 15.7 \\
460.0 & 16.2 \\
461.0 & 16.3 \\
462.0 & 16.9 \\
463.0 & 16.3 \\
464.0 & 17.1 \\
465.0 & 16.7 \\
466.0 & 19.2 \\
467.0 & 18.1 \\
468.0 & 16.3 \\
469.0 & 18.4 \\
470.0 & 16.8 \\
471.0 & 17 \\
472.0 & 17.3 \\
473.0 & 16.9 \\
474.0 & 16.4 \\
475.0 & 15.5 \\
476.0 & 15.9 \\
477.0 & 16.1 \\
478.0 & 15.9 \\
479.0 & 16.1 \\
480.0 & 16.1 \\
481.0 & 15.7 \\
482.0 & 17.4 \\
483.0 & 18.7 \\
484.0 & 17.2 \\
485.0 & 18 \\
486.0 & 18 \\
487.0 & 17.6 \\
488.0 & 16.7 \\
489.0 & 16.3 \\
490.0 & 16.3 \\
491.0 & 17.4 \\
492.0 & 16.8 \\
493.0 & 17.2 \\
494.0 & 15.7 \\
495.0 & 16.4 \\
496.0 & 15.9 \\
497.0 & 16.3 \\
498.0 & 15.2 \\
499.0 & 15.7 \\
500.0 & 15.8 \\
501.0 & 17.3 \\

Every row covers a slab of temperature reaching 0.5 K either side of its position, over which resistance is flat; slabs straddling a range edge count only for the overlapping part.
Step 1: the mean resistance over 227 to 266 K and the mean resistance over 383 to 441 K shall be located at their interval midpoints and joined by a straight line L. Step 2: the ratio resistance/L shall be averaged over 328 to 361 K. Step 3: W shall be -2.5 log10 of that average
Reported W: 0.341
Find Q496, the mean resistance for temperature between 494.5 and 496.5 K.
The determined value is 16.1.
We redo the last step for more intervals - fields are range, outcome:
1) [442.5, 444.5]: 16.1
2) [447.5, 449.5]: 16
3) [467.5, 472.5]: 17.2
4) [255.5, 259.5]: 13.1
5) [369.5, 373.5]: 13.1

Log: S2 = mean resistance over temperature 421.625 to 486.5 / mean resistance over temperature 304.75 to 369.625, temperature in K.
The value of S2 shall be 1.41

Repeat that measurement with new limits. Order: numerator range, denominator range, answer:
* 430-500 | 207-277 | 1.35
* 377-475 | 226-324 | 1.20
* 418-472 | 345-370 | 2.44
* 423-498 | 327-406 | 1.33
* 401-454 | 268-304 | 1.17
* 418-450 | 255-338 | 1.15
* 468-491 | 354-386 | 1.51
